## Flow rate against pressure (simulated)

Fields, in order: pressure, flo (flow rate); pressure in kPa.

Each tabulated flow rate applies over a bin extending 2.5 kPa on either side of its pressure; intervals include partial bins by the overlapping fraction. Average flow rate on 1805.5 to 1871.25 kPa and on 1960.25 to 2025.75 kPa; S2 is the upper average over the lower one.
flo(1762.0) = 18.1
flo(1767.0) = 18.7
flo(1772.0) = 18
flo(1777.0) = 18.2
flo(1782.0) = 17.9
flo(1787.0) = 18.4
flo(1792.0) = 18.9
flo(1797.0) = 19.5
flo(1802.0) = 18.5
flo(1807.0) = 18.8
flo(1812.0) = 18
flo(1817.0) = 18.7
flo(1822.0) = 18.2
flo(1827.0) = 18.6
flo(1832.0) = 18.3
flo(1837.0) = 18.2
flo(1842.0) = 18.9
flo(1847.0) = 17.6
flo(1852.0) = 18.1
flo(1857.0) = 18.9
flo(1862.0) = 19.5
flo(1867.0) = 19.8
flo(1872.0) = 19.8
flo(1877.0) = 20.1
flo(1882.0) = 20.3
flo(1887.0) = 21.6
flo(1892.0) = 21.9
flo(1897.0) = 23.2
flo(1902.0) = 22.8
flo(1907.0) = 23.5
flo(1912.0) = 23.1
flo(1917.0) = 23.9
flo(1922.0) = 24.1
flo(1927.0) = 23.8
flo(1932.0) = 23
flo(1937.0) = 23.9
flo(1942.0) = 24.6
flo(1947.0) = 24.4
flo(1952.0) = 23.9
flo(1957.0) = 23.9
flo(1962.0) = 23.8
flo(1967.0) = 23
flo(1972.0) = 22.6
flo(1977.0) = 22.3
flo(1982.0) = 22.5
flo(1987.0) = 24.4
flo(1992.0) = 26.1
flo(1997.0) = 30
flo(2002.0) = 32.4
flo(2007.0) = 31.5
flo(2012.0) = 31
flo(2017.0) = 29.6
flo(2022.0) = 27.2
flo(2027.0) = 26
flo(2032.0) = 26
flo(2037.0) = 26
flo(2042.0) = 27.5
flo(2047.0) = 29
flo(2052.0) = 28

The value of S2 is 1.4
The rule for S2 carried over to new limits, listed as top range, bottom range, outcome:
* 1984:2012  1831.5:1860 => 1.58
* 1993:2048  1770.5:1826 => 1.55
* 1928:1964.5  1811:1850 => 1.31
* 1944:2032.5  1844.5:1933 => 1.22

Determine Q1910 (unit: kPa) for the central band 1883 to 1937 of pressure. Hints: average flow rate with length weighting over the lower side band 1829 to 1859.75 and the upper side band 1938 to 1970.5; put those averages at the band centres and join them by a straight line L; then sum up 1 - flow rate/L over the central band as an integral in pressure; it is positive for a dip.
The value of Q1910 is -3.5 kPa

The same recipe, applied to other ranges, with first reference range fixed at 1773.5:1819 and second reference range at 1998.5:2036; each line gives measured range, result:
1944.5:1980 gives 4.00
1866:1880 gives 1.41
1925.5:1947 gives 1.09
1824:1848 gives 2.41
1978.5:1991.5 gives 1.76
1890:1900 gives 0.27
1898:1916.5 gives 0.44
